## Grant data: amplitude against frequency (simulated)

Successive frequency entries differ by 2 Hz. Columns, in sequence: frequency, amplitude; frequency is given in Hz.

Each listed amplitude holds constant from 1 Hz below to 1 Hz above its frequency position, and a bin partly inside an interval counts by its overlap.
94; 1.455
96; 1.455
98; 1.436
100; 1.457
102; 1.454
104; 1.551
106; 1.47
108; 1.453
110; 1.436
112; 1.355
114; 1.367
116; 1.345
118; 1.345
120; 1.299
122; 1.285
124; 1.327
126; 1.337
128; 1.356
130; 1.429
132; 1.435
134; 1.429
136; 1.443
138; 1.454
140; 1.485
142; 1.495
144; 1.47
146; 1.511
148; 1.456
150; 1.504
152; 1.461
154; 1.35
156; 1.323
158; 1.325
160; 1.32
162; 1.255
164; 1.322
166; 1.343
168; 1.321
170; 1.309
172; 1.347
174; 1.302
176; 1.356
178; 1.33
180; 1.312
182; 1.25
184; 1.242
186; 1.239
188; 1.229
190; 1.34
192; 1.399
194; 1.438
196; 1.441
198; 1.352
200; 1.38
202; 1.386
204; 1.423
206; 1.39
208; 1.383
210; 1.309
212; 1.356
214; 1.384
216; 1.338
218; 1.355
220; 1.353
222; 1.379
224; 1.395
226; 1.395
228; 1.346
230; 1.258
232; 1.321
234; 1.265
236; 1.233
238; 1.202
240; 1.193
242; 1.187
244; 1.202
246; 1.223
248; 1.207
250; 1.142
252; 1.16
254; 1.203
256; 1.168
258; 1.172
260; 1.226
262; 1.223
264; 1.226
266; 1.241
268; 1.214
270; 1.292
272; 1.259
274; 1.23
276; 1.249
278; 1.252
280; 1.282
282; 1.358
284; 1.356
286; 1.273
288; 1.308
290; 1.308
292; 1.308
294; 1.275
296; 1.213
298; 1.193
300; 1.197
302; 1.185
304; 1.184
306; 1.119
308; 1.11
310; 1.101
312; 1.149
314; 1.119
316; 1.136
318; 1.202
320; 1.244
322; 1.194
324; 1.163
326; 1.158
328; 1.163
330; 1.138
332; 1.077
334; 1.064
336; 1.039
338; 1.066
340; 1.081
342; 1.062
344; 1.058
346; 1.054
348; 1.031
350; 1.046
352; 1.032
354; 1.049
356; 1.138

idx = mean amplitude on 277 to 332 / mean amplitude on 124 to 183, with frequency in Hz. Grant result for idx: 0.9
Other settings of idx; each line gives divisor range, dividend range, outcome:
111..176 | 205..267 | 0.92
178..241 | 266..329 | 0.92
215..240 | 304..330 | 0.88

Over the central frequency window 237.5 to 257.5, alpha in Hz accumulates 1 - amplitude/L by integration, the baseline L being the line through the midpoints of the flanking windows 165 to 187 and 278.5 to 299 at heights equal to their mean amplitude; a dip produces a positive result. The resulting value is 1.6 Hz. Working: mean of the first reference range 1.3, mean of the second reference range 1.29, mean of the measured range 1.19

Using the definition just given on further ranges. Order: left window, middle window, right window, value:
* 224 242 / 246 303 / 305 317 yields -2.2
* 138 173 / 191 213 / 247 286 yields -1.0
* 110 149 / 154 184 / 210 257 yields 0.9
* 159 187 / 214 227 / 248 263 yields -1.4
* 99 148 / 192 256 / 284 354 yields -1.4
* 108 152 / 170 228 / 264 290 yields -0.1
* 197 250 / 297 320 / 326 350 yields -0.4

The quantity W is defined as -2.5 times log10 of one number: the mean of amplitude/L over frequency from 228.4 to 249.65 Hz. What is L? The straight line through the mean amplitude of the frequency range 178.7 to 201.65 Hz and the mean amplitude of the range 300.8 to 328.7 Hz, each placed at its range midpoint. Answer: 0.03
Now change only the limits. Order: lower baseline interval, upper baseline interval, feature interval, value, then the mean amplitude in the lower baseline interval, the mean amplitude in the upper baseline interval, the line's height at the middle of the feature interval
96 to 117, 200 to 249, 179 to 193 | 0.05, 1.43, 1.31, 1.35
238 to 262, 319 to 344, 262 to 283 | -0.08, 1.19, 1.12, 1.17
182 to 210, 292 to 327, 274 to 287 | -0.06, 1.35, 1.18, 1.22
